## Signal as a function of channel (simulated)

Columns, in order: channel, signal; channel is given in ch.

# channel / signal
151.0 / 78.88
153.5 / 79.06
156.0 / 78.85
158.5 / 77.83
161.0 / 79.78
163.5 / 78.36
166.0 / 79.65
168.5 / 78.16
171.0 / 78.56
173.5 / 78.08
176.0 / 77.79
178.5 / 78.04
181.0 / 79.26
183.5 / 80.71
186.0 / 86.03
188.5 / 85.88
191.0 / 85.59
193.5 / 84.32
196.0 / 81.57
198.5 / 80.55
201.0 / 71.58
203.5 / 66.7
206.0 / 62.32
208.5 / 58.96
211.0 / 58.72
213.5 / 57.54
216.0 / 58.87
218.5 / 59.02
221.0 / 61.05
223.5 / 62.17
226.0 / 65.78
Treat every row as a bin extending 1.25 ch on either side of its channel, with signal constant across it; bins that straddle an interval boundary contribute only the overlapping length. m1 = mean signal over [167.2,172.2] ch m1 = 78.4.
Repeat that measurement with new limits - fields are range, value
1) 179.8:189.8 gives 83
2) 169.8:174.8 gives 78.3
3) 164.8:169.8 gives 78.9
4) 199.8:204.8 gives 69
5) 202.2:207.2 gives 64.6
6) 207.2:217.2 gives 58.5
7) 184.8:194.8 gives 85.4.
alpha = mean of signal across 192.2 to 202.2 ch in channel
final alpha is 79.6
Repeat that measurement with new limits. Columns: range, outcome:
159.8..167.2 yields 79.3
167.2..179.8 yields 78.1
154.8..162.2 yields 78.8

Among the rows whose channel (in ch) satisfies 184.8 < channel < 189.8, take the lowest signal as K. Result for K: 85.88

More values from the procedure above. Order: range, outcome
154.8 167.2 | 77.83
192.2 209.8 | 58.96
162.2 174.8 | 78.08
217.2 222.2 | 59.02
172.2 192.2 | 77.79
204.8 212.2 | 58.72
